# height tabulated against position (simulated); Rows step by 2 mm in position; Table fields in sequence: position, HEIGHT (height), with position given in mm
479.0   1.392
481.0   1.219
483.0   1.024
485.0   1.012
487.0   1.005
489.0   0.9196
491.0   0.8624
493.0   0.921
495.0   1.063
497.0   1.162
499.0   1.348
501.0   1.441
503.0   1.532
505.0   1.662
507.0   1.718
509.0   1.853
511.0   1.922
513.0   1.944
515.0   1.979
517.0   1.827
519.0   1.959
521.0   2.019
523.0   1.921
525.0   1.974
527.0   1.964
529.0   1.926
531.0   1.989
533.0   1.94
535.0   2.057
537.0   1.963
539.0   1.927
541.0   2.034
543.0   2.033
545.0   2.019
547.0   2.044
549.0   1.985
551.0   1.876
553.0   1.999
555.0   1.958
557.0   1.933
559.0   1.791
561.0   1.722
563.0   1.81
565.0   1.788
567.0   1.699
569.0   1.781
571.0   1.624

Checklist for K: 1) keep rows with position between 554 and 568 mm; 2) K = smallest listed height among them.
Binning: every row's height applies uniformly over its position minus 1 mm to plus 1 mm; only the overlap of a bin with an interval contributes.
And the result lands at 1.699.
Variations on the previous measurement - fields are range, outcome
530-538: 1.94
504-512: 1.662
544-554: 1.876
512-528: 1.827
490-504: 0.8624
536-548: 1.927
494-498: 1.063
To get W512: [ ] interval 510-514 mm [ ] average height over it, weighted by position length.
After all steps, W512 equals 1.93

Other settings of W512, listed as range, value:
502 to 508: 1.64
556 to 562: 1.82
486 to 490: 0.962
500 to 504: 1.49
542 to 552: 1.99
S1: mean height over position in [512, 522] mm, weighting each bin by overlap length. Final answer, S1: 1.95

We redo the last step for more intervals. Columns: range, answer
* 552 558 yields 1.96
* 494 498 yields 1.11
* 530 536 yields 2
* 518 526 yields 1.97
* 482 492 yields 0.965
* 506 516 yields 1.88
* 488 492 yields 0.891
